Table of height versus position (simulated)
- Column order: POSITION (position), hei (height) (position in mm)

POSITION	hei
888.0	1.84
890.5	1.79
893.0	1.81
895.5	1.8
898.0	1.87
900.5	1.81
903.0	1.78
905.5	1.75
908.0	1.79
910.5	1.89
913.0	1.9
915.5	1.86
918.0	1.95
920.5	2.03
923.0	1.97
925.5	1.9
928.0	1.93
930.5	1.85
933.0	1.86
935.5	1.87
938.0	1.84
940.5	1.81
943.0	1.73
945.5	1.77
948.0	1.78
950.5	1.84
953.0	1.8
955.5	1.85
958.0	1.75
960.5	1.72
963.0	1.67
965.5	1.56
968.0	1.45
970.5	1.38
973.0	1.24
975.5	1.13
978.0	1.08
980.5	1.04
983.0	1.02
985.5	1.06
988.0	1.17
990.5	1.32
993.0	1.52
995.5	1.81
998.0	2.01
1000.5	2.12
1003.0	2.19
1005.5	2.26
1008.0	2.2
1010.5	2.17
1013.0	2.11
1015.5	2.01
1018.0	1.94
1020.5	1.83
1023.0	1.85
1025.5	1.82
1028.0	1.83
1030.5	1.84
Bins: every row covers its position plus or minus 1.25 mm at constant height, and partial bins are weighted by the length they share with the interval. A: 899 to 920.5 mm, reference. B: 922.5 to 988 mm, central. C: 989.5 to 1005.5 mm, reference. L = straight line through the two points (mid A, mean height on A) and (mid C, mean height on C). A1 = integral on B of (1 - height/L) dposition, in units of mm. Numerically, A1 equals 9.2 mm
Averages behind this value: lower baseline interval 1.85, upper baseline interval 1.87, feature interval 1.6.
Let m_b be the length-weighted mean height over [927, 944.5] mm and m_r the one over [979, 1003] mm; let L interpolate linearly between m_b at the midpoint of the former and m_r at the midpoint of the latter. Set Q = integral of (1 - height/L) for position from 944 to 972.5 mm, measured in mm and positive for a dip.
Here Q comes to 0.4 mm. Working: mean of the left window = 1.84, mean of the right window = 1.49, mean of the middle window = 1.68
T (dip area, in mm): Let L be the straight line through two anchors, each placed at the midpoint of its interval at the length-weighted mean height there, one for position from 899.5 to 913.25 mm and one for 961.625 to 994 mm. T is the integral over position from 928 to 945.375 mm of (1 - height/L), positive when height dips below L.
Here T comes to -2.7 mm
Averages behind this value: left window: 1.81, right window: 1.28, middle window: 1.83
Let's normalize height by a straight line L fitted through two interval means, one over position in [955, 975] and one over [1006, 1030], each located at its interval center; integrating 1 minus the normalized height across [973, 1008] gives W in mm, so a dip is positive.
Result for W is 4.8 mm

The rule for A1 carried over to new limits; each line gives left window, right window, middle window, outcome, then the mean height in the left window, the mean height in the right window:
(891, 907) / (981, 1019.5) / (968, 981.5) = 4.4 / 1.8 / 1.78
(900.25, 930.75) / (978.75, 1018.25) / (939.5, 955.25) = 0.3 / 1.88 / 1.73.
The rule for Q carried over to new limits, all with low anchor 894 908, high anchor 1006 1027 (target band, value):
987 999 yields 2.4 mm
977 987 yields 4.6 mm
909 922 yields -0.7 mm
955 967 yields 1.3 mm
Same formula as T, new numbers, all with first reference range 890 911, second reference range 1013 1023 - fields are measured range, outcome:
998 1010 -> -1.5 mm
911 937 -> -1.1 mm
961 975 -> 3.2 mm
